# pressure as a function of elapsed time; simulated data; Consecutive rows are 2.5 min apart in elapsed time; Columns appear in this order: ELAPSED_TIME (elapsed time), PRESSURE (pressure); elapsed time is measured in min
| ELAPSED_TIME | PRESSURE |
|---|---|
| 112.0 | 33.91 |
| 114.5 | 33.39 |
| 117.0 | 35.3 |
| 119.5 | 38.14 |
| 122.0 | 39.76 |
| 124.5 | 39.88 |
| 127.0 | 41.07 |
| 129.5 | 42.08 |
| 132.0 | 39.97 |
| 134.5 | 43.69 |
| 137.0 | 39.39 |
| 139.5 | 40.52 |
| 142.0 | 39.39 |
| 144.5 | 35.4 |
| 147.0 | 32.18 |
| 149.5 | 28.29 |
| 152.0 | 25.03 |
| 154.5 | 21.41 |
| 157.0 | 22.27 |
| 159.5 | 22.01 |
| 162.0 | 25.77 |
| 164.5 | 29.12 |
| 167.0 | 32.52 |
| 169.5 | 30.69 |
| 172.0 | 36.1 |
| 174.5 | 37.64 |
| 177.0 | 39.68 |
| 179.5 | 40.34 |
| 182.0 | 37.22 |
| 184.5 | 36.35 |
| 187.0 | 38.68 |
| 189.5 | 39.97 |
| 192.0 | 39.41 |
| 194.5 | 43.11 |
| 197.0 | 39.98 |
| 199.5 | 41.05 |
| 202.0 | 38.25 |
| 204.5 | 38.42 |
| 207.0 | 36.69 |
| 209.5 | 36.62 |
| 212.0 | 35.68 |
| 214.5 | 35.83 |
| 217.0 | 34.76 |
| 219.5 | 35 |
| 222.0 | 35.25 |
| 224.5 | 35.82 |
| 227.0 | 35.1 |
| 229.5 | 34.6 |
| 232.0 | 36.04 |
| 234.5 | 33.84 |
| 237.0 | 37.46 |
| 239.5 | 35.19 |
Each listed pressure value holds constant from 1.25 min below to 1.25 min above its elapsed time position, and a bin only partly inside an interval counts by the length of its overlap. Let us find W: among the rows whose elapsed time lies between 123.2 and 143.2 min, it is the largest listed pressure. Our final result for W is 43.69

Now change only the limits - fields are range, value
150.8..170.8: 32.52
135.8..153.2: 40.52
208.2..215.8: 36.62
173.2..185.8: 40.34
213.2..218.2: 35.83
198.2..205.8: 41.05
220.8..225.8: 35.82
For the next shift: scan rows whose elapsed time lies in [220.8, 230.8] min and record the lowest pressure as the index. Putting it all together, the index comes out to 34.6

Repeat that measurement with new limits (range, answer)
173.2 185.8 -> 36.35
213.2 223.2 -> 34.76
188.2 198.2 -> 39.41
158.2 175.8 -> 22.01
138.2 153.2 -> 25.03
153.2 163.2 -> 21.41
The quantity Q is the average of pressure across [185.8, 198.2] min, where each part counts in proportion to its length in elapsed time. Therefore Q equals 40.2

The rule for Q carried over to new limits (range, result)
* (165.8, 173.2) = 33.1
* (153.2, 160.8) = 21.9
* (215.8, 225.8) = 35.2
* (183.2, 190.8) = 38.3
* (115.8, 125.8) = 38.3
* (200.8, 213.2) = 37.1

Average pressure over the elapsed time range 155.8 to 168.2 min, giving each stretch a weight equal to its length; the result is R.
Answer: 26.3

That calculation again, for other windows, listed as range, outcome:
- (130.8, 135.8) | 41.8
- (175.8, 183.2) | 39.1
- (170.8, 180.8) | 38.4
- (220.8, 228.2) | 35.4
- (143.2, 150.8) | 32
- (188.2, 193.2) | 39.7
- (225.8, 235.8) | 34.9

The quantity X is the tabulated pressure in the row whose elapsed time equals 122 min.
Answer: 39.76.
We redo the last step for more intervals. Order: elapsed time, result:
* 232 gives 36.04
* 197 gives 39.98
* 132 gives 39.97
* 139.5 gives 40.52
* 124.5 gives 39.88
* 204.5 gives 38.42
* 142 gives 39.39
